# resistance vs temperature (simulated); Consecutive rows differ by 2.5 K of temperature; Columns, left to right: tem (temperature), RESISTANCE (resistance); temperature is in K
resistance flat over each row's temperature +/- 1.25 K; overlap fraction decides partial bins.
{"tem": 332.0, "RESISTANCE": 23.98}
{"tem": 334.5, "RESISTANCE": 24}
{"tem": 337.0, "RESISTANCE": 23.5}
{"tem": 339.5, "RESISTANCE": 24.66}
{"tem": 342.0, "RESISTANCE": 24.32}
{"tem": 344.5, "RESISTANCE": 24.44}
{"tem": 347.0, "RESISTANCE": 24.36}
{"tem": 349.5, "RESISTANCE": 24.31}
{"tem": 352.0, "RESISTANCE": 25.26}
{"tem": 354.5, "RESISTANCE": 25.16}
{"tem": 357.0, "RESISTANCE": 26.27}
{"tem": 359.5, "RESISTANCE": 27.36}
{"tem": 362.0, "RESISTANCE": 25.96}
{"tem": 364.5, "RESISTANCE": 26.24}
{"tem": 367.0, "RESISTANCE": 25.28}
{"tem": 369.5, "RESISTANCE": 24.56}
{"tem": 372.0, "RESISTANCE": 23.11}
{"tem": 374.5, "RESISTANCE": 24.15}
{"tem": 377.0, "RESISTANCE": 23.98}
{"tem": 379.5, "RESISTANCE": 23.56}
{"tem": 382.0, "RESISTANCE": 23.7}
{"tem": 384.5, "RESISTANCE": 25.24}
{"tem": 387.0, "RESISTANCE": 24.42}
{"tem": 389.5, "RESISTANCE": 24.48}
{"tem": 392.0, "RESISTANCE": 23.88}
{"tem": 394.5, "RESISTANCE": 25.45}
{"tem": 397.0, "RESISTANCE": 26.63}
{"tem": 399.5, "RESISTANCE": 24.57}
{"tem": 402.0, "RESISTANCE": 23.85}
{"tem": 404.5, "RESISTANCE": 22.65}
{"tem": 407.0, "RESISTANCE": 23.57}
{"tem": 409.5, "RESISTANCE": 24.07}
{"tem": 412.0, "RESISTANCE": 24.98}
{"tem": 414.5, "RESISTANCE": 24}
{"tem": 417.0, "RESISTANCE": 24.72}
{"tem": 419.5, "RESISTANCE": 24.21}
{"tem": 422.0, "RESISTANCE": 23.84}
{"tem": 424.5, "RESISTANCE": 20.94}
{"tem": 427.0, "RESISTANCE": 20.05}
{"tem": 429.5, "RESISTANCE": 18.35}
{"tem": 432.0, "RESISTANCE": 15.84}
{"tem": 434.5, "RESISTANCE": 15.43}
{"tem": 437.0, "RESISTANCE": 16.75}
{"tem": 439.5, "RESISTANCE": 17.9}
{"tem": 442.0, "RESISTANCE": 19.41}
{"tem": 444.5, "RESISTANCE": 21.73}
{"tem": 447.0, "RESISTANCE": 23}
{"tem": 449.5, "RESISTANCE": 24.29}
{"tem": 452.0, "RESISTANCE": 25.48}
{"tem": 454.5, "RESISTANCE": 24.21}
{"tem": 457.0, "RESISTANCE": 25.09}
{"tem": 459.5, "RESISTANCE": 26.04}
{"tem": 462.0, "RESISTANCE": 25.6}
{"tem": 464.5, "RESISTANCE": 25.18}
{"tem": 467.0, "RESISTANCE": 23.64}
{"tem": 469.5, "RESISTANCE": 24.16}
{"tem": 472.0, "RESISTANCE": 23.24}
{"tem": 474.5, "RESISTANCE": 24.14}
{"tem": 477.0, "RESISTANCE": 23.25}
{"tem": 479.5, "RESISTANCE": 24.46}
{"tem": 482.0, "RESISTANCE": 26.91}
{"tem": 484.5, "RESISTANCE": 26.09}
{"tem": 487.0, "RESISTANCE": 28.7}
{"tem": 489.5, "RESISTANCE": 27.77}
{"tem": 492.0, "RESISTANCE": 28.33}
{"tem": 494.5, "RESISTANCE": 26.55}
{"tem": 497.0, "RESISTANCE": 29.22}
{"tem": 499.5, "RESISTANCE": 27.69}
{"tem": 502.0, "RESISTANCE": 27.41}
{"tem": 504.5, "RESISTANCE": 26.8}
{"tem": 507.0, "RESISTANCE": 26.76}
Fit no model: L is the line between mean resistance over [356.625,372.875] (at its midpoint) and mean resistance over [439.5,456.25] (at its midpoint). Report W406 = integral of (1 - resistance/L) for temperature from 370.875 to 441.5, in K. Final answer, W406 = 4.6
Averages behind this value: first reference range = 25.6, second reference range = 22.7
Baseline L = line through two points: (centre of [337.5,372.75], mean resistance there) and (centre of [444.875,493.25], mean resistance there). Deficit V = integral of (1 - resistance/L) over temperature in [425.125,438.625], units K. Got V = 4.1 K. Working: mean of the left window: 25.1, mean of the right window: 25.2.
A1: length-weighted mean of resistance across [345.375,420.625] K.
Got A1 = 24.7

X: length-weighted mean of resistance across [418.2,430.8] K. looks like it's 21.5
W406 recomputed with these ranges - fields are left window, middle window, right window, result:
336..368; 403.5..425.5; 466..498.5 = 1.6 K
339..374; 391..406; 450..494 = 0.4 K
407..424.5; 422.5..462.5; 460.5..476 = 4.9 K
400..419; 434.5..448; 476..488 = 3.0 K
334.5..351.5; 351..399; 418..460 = -3.5 K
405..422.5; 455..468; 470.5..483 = -0.4 K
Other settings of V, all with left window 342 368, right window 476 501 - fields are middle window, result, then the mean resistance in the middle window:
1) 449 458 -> 0.6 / 24.8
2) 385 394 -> 0.5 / 24.4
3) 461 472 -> 0.9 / 24.5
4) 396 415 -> 1.3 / 24.3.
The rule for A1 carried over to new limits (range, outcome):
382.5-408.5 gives 24.4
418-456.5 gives 20.9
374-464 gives 23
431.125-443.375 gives 17.2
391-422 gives 24.4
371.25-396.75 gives 24.3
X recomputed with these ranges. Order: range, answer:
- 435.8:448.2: 19.8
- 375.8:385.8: 24.1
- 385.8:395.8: 24.6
